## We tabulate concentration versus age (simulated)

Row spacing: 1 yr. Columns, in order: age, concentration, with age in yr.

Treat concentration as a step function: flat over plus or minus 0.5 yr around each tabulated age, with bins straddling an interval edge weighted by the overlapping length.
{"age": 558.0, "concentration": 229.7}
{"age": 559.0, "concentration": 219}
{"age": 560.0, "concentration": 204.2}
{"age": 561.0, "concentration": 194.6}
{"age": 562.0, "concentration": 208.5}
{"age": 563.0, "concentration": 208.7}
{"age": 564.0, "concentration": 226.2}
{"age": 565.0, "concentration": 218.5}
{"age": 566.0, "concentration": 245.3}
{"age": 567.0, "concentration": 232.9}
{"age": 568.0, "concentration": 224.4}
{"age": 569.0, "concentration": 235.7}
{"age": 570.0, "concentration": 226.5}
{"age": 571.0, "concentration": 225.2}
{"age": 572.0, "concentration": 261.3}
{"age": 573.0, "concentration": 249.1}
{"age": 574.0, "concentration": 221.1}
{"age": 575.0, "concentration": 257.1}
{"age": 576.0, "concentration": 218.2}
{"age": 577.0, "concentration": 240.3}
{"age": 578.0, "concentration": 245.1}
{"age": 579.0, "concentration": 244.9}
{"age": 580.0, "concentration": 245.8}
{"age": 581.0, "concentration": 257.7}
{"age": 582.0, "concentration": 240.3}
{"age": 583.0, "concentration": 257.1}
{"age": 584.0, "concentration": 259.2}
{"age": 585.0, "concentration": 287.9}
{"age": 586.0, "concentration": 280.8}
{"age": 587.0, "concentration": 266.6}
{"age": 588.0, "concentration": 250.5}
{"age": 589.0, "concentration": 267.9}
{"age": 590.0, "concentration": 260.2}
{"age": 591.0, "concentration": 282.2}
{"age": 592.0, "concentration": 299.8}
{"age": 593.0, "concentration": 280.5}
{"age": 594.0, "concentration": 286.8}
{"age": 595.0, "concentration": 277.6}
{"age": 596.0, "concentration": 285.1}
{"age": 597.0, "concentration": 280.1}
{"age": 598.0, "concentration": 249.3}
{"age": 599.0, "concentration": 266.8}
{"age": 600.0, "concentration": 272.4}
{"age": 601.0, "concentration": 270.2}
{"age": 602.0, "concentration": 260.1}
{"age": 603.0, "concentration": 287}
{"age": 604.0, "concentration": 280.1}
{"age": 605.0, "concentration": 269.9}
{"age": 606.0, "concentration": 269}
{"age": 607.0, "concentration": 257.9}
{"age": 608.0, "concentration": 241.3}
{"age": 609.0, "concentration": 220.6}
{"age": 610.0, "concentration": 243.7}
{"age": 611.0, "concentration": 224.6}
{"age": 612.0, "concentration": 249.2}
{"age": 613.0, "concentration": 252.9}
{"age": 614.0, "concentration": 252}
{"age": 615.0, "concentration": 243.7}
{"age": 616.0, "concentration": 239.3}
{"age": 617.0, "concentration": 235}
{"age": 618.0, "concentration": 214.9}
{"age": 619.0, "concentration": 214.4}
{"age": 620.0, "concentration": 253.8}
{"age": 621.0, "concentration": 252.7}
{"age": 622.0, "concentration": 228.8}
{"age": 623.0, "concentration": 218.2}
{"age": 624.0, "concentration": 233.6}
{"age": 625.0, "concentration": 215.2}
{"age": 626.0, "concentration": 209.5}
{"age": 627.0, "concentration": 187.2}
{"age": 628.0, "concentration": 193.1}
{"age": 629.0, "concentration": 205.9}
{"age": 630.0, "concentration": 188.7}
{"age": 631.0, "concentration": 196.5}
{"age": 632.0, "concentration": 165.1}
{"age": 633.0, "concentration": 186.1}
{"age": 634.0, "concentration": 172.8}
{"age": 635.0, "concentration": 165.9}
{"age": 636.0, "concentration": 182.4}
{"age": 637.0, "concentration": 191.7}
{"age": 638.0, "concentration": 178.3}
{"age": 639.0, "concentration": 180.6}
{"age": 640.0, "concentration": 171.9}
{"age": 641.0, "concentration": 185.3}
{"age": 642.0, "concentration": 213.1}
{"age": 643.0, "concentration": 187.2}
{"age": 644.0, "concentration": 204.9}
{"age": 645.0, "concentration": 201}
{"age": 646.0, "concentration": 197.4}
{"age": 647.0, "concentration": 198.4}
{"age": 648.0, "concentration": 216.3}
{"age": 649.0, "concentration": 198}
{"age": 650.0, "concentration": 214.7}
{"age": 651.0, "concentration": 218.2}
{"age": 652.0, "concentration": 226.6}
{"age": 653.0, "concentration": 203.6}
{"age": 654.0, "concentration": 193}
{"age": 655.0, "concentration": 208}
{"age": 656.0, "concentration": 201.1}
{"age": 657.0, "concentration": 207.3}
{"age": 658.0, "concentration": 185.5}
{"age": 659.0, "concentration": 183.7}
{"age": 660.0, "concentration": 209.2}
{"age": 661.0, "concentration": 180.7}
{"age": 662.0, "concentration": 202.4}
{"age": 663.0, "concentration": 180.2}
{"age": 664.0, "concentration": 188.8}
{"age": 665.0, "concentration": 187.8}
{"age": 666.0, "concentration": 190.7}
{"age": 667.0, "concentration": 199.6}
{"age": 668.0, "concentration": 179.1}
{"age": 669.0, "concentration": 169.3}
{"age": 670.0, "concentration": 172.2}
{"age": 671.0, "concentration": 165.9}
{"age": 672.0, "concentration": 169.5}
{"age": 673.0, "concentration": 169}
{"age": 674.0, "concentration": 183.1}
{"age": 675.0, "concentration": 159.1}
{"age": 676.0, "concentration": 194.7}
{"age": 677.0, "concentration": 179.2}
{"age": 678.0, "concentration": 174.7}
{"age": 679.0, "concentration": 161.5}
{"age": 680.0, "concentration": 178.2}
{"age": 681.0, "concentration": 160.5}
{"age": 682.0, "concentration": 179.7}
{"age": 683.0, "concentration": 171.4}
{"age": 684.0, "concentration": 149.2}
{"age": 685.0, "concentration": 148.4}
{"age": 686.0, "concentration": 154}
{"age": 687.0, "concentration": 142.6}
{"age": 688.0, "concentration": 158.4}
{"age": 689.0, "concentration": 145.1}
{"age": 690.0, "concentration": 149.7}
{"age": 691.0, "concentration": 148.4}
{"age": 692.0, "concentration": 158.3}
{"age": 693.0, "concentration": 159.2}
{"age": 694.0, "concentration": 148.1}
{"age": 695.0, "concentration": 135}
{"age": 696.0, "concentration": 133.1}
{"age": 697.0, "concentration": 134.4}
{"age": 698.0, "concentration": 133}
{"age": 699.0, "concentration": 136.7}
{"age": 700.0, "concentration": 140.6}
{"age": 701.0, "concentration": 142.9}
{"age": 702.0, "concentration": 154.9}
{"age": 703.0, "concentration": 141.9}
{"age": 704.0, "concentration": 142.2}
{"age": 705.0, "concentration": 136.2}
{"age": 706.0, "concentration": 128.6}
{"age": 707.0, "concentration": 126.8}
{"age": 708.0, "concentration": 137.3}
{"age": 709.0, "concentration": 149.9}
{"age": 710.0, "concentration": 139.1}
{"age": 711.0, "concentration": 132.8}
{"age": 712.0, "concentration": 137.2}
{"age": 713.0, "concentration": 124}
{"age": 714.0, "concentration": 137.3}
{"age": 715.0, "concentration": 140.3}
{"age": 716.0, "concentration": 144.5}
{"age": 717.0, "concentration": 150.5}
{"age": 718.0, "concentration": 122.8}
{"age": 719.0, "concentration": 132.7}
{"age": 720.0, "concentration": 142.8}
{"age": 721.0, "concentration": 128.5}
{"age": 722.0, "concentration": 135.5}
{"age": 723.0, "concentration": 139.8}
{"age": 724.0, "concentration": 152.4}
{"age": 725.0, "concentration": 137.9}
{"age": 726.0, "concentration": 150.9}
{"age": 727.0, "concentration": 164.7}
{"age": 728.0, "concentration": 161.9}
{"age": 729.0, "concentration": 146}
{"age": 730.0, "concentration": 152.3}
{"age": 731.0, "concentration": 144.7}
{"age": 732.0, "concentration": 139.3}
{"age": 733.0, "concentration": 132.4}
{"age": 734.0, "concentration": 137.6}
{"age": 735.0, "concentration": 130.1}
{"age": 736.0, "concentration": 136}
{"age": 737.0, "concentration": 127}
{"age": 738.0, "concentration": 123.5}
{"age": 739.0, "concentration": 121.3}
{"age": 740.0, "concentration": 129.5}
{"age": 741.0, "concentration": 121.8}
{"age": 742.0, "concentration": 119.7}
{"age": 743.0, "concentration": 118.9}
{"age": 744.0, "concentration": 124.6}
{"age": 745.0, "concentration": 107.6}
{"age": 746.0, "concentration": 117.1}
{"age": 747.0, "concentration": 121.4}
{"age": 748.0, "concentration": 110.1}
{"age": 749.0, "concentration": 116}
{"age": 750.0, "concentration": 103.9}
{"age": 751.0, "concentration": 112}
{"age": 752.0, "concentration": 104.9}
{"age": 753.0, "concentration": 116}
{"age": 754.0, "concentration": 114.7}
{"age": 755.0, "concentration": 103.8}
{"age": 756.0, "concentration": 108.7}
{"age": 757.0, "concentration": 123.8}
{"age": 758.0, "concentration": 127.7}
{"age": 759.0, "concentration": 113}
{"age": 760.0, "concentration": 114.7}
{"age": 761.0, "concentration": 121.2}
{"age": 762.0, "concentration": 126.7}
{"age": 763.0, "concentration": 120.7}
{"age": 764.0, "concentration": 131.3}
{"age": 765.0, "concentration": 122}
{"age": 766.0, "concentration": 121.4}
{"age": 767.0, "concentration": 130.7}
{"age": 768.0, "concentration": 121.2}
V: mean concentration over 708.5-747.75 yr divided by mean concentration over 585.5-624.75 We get 0.5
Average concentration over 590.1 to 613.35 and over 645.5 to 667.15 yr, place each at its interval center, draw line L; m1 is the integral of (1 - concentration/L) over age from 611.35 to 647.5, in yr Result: 3.90 yr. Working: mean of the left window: 266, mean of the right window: 200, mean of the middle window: 207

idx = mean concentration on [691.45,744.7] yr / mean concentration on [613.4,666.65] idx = 0.68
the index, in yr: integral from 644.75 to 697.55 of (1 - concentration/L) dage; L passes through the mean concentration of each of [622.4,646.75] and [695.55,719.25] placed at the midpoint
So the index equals -3.8 yr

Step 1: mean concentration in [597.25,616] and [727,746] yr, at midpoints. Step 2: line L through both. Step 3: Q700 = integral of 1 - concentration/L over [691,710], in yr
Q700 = 2.9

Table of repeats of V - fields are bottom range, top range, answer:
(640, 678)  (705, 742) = 0.72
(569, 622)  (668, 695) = 0.64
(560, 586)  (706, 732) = 0.59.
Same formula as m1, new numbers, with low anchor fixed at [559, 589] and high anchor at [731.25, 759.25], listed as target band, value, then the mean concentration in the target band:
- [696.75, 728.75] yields 0.53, 140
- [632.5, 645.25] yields 0.53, 186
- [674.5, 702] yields 0.95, 155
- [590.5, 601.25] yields -2.56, 278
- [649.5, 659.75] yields -1.17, 204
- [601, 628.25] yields -3.67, 240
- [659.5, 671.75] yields -0.66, 185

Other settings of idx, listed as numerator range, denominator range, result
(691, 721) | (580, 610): 0.52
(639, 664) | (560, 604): 0.79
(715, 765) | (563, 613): 0.50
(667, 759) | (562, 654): 0.61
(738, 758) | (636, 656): 0.58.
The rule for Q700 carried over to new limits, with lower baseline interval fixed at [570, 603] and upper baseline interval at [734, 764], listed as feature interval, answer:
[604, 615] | -0.39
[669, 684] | 0.85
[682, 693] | 1.18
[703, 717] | 1.43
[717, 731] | -0.34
